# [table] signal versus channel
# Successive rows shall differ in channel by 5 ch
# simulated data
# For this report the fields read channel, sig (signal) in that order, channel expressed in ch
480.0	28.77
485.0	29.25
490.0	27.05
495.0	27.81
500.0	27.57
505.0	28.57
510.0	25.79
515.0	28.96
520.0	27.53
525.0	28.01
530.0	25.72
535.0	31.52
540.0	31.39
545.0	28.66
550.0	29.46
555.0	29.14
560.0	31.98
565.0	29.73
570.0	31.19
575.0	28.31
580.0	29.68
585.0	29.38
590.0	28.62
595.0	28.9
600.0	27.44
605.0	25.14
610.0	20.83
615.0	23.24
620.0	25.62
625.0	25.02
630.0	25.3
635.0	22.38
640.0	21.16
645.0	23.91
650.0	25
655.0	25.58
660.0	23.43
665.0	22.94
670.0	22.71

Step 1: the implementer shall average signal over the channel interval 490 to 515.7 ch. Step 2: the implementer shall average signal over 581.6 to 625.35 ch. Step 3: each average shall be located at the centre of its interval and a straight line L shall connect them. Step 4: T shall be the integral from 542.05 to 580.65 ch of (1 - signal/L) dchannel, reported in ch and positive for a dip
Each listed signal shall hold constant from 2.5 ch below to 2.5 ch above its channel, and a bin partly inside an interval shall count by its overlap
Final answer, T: -4.4 ch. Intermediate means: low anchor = 27.6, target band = 29.8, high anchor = 26.1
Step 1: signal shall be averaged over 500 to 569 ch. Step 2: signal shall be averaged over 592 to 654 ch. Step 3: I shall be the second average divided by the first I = 0.85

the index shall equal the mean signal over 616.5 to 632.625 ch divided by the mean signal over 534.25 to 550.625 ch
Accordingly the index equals 0.83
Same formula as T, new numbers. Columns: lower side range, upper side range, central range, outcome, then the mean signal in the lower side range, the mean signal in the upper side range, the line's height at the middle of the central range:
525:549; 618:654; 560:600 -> -3.6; 29.2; 24.1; 27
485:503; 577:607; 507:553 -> -1.0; 27.8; 28.2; 27.9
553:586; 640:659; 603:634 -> 2.7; 30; 24.2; 26.5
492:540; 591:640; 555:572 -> -2.7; 28.1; 24.8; 26.5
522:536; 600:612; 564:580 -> -2.4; 28.1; 24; 25.8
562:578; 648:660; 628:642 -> 1.7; 29.8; 24.9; 26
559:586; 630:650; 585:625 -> 1.3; 30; 23.1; 26.7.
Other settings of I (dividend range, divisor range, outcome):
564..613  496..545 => 0.98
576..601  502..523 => 1.04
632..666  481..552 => 0.83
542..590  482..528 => 1.07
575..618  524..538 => 0.94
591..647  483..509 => 0.88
